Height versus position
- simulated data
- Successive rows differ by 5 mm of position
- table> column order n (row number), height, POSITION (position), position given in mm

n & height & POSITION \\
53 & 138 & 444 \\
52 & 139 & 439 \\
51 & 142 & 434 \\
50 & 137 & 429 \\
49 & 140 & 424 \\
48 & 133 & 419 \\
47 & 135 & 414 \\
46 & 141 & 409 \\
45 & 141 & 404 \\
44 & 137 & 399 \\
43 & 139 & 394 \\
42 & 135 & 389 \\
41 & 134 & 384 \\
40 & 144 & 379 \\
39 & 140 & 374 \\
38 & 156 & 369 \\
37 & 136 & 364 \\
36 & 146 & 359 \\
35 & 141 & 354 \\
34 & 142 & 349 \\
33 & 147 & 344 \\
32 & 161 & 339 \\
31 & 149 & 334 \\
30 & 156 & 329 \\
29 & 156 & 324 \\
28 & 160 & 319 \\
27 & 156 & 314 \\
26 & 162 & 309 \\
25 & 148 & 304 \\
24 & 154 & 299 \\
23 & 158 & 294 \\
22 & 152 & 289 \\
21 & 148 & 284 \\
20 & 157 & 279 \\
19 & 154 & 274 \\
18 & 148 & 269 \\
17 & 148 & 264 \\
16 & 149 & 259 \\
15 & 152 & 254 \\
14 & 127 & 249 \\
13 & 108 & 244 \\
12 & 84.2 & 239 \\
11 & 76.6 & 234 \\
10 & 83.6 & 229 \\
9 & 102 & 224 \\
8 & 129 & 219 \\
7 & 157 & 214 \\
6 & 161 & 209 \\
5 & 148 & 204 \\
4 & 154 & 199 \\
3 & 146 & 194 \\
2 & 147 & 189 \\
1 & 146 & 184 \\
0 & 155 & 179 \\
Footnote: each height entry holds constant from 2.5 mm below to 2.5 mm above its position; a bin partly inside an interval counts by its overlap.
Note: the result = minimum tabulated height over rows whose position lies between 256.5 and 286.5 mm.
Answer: 148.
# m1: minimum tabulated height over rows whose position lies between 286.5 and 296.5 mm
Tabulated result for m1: 152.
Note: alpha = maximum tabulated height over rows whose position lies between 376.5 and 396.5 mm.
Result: 144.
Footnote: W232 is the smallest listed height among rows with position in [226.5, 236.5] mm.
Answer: 76.6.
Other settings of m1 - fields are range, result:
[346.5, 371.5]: 136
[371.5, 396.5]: 134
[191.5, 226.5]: 102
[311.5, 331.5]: 156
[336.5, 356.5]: 141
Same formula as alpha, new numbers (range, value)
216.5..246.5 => 129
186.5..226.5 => 161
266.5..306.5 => 158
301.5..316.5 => 162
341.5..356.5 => 147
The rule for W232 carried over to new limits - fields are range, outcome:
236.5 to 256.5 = 84.2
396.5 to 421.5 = 133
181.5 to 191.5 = 146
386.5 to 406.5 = 135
